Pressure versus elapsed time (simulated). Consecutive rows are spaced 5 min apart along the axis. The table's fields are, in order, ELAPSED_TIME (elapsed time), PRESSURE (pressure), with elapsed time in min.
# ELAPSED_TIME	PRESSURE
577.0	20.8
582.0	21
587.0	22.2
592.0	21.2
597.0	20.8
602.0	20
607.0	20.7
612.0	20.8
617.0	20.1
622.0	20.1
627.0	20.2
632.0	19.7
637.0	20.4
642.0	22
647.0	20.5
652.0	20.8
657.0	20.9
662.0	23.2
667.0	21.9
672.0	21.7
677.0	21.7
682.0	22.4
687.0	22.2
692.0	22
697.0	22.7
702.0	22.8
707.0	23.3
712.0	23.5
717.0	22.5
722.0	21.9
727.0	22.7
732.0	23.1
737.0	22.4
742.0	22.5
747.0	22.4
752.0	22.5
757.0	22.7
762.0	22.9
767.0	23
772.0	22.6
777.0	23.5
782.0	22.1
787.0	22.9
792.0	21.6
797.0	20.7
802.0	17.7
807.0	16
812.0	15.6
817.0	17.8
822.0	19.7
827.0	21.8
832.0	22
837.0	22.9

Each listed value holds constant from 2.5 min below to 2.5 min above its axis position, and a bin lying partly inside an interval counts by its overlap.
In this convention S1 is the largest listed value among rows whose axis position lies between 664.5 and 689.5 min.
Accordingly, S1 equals 22.4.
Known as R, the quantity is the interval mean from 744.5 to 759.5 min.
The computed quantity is 22.5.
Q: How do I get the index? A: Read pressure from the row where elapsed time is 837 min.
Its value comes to 22.9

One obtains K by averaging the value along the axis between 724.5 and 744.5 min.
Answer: 22.7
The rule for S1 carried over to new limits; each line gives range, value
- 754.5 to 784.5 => 23.5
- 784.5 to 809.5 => 22.9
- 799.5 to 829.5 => 21.8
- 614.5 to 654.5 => 22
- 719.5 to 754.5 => 23.1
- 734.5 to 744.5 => 22.5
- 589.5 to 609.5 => 21.2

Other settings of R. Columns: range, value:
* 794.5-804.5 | 19.2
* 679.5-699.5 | 22.3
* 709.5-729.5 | 22.6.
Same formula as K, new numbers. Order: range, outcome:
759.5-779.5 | 23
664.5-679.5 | 21.8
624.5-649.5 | 20.6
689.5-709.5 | 22.7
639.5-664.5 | 21.5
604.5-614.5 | 20.8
